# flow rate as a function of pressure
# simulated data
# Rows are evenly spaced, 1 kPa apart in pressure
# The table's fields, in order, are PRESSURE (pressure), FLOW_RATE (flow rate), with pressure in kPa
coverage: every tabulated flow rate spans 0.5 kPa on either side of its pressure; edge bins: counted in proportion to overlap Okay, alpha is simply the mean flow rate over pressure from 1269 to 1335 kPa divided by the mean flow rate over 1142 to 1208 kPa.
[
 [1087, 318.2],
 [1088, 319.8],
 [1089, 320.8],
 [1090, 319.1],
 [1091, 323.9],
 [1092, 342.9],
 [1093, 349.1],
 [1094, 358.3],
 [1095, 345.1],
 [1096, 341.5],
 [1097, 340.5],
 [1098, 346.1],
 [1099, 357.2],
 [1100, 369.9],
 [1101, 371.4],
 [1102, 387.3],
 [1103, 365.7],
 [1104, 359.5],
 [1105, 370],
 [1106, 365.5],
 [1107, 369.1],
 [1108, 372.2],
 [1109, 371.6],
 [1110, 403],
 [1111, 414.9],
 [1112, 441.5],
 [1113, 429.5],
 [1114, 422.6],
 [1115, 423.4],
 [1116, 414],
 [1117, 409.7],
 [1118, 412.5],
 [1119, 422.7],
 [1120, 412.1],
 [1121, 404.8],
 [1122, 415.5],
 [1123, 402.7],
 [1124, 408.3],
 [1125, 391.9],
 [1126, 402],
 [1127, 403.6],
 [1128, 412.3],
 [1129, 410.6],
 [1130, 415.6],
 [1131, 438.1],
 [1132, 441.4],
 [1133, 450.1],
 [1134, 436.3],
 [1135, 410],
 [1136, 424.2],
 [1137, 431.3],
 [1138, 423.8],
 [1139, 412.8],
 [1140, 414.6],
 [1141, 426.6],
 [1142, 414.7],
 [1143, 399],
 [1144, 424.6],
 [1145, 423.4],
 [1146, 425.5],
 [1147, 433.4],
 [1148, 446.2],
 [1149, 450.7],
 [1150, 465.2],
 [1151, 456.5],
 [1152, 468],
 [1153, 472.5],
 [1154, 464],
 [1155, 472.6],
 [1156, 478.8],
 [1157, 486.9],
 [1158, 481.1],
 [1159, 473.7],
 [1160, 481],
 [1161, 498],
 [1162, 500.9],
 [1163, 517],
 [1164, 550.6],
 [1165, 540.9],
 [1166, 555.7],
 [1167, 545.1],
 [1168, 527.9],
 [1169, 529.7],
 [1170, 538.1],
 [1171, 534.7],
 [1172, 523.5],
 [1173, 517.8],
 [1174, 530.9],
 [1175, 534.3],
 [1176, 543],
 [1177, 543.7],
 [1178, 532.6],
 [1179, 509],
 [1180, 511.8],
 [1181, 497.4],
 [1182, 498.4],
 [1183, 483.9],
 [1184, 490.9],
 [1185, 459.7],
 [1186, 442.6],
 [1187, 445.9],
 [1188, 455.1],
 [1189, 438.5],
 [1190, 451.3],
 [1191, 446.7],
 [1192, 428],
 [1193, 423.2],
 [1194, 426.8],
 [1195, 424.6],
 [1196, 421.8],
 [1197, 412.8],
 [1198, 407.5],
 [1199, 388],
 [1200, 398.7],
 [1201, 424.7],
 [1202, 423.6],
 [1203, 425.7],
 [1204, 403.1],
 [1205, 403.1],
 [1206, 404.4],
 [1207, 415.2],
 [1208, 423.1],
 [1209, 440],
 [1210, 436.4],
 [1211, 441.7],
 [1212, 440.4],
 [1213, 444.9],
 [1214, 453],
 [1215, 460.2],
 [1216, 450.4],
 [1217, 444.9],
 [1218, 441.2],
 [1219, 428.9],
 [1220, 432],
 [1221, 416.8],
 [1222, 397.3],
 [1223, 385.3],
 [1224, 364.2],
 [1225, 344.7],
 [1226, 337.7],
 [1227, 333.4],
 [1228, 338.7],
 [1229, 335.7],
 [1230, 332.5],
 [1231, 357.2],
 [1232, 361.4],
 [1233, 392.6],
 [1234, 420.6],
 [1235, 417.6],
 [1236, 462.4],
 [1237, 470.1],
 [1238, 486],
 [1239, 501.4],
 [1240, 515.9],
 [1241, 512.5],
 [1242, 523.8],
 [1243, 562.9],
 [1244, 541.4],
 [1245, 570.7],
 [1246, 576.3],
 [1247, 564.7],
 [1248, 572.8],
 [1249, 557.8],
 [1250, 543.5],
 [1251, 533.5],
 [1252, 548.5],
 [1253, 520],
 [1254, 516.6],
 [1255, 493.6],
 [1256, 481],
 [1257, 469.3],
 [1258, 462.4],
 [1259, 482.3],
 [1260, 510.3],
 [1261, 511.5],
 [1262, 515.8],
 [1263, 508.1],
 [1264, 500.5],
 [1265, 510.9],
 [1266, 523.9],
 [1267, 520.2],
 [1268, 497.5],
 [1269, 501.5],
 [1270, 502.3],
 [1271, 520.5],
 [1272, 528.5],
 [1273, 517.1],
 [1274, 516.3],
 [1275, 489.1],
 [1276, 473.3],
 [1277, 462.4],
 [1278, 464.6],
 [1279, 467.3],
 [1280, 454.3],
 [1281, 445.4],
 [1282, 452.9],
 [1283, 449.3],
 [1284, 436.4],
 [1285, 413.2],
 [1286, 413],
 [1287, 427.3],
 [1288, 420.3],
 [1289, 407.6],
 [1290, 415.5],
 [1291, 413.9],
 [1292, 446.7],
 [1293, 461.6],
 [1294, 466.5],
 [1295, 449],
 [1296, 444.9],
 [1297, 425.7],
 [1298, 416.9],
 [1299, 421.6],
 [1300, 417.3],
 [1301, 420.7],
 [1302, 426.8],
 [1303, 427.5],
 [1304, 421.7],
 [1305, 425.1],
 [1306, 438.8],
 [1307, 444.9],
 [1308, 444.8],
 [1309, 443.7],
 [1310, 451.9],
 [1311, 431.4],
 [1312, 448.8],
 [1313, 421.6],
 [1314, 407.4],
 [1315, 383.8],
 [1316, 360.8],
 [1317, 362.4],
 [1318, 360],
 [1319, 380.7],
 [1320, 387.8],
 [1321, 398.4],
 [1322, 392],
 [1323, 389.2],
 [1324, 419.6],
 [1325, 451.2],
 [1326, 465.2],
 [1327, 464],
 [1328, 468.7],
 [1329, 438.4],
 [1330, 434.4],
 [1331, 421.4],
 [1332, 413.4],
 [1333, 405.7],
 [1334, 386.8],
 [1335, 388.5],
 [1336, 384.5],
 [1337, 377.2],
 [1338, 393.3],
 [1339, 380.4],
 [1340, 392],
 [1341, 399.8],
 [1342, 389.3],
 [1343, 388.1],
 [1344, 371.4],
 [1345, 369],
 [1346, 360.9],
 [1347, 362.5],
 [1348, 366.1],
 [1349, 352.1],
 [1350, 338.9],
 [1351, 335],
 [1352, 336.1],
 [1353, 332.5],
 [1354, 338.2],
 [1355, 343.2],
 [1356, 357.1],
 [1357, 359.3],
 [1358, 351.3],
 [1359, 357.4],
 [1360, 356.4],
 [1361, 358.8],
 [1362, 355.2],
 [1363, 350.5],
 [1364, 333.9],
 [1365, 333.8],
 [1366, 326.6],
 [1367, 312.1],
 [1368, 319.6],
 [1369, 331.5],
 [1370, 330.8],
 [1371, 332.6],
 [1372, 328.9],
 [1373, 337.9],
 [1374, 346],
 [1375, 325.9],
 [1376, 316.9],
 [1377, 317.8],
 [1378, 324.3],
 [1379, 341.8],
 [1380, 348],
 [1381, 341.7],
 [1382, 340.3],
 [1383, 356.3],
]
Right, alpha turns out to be 0.93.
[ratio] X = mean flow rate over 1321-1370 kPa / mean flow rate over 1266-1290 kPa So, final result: 0.80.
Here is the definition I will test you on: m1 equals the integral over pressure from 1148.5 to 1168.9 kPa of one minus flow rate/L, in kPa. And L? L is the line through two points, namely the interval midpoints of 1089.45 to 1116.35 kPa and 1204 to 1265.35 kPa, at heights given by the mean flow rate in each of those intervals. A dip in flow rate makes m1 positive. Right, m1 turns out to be -4.3 kPa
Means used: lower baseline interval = 373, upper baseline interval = 459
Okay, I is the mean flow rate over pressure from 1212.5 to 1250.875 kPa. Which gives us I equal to 450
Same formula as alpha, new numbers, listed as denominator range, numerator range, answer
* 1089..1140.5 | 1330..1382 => 0.91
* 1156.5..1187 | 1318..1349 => 0.78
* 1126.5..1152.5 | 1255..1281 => 1.15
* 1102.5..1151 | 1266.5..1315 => 1.09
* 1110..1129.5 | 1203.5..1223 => 1.04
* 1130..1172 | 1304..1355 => 0.85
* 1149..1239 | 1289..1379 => 0.86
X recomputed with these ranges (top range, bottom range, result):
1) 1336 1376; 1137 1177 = 0.73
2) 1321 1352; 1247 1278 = 0.78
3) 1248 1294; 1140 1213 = 1.04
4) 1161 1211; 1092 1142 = 1.19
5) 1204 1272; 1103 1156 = 1.11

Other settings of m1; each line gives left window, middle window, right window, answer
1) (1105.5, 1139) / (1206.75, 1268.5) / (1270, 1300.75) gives -3.3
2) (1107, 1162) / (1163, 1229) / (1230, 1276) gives 1.7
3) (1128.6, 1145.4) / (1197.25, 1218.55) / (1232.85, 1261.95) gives 2.3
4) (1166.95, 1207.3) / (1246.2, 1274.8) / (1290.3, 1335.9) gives -4.9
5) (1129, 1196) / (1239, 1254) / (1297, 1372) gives -4.0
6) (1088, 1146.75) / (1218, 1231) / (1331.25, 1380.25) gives 0.1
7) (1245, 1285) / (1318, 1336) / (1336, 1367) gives -0.7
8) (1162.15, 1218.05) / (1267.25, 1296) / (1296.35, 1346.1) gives -2.2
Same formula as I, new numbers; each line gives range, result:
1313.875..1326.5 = 396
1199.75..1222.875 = 428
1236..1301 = 486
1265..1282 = 492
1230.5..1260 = 497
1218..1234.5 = 376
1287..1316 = 429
